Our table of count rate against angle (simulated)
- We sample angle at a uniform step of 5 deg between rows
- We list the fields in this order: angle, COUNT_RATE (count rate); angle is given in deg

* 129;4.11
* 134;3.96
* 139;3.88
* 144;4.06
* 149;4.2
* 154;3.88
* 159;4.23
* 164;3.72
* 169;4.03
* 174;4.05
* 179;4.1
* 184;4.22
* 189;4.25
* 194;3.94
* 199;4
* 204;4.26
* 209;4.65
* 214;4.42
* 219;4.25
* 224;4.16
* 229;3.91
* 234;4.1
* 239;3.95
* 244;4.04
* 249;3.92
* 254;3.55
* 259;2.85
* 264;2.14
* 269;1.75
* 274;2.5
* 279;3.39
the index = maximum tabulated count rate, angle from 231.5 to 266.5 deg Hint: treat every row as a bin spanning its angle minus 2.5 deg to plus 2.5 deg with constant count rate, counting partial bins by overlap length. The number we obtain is 4.1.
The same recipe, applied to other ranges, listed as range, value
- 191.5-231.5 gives 4.65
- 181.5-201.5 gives 4.25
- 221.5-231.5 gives 4.16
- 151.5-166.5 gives 4.23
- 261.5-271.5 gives 2.14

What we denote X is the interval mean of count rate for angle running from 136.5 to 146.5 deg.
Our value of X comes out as 3.97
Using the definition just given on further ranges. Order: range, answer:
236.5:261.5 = 3.66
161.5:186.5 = 4.02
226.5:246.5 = 4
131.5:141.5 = 3.92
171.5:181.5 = 4.08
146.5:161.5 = 4.1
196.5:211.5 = 4.3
